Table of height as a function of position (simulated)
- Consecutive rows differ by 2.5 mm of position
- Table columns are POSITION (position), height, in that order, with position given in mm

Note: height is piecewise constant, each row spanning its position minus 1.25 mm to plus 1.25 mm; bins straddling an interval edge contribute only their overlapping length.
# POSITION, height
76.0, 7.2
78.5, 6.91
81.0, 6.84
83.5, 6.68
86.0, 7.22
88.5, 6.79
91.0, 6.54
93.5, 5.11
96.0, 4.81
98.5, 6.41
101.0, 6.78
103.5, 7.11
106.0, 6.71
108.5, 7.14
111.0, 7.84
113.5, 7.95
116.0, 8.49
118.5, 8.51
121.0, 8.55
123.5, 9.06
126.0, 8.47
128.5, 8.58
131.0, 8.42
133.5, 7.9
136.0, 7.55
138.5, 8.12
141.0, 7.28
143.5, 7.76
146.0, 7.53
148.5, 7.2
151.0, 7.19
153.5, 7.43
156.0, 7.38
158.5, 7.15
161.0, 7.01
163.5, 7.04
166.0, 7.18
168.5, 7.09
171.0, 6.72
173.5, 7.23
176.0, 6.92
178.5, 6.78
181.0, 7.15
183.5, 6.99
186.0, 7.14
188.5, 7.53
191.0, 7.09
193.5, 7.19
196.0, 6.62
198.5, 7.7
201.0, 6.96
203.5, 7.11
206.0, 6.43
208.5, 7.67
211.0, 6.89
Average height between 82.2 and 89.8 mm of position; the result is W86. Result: 6.89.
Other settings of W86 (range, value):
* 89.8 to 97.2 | 5.48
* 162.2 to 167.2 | 7.11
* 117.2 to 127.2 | 8.65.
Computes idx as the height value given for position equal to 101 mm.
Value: 6.78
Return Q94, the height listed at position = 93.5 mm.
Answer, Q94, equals 5.11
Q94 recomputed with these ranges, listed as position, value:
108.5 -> 7.14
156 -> 7.38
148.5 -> 7.2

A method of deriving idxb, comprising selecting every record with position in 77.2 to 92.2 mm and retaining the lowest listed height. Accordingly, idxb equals 6.54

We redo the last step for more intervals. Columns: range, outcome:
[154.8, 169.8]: 7.01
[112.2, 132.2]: 7.95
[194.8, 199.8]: 6.62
